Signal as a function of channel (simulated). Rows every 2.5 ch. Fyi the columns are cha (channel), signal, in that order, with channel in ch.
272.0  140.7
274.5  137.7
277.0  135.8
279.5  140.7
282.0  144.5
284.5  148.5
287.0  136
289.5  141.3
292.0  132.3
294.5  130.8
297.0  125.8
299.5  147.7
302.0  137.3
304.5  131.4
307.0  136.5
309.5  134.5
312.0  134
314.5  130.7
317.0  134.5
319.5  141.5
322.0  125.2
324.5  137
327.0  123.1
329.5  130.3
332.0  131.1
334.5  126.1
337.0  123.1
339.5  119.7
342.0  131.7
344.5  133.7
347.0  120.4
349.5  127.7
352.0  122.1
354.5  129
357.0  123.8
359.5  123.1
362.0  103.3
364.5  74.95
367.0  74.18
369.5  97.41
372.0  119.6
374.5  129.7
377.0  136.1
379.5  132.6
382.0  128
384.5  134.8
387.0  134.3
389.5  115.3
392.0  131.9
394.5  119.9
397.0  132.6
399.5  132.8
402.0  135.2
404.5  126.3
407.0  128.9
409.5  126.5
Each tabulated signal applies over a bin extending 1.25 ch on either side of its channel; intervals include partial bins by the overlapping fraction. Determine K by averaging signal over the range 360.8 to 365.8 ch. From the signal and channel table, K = 88.8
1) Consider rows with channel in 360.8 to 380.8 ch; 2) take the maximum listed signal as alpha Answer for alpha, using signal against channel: 136.1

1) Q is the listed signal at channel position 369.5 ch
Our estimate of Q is 97.41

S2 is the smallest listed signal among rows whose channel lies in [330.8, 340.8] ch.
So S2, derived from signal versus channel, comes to 119.7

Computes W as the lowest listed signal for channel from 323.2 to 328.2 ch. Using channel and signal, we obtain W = 123.1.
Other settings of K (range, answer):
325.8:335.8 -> 128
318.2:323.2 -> 133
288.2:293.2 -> 137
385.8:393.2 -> 127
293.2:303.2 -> 135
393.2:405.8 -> 129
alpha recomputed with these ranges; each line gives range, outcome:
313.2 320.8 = 141.5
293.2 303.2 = 147.7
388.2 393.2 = 131.9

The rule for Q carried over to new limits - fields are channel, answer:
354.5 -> 129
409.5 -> 126.5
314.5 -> 130.7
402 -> 135.2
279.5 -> 140.7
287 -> 136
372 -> 119.6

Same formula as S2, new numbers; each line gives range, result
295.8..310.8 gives 125.8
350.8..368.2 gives 74.18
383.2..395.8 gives 115.3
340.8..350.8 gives 120.4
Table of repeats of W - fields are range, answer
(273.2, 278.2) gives 135.8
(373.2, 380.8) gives 129.7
